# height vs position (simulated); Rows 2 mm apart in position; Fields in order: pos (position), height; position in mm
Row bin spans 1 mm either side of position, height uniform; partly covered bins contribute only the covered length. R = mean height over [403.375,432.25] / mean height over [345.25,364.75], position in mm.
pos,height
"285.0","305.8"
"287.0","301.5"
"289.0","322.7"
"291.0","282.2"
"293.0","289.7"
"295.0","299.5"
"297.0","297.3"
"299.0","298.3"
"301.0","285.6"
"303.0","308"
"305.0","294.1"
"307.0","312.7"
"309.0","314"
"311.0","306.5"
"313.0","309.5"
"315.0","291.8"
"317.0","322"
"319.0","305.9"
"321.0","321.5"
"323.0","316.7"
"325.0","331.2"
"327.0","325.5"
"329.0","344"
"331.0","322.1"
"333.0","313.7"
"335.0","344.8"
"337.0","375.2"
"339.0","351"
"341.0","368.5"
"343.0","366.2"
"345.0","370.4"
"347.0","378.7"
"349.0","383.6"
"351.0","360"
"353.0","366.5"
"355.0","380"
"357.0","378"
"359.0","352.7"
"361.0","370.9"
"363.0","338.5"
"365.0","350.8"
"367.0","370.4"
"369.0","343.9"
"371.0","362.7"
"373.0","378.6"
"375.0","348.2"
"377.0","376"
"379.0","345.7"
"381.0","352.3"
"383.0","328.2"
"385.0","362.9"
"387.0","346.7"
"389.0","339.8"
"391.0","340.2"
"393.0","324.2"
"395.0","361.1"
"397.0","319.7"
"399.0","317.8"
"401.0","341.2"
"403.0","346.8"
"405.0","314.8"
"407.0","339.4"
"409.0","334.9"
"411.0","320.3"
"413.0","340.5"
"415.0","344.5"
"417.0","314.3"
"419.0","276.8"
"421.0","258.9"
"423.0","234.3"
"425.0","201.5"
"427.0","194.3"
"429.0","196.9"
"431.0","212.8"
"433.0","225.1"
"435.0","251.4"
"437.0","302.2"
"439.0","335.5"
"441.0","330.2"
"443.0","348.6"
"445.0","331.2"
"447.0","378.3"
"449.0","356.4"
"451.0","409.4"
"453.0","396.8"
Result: 0.76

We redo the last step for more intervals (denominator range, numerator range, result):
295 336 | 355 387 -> 1.14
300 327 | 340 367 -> 1.18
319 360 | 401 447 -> 0.83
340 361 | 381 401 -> 0.91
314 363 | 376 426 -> 0.93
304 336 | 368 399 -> 1.10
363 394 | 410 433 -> 0.75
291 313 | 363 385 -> 1.18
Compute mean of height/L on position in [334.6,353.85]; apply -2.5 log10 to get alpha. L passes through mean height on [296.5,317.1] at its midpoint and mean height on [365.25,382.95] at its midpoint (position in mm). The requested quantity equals -0.10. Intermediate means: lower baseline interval 303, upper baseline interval 358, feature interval 367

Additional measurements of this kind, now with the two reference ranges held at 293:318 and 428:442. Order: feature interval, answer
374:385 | -0.24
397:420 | -0.19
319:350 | -0.18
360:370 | -0.24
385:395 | -0.23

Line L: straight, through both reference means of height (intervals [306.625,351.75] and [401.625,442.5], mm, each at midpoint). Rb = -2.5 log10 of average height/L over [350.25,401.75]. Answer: -0.14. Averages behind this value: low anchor 337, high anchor 285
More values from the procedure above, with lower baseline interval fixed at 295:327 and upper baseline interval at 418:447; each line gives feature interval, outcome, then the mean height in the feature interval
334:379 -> -0.24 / 364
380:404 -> -0.21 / 340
